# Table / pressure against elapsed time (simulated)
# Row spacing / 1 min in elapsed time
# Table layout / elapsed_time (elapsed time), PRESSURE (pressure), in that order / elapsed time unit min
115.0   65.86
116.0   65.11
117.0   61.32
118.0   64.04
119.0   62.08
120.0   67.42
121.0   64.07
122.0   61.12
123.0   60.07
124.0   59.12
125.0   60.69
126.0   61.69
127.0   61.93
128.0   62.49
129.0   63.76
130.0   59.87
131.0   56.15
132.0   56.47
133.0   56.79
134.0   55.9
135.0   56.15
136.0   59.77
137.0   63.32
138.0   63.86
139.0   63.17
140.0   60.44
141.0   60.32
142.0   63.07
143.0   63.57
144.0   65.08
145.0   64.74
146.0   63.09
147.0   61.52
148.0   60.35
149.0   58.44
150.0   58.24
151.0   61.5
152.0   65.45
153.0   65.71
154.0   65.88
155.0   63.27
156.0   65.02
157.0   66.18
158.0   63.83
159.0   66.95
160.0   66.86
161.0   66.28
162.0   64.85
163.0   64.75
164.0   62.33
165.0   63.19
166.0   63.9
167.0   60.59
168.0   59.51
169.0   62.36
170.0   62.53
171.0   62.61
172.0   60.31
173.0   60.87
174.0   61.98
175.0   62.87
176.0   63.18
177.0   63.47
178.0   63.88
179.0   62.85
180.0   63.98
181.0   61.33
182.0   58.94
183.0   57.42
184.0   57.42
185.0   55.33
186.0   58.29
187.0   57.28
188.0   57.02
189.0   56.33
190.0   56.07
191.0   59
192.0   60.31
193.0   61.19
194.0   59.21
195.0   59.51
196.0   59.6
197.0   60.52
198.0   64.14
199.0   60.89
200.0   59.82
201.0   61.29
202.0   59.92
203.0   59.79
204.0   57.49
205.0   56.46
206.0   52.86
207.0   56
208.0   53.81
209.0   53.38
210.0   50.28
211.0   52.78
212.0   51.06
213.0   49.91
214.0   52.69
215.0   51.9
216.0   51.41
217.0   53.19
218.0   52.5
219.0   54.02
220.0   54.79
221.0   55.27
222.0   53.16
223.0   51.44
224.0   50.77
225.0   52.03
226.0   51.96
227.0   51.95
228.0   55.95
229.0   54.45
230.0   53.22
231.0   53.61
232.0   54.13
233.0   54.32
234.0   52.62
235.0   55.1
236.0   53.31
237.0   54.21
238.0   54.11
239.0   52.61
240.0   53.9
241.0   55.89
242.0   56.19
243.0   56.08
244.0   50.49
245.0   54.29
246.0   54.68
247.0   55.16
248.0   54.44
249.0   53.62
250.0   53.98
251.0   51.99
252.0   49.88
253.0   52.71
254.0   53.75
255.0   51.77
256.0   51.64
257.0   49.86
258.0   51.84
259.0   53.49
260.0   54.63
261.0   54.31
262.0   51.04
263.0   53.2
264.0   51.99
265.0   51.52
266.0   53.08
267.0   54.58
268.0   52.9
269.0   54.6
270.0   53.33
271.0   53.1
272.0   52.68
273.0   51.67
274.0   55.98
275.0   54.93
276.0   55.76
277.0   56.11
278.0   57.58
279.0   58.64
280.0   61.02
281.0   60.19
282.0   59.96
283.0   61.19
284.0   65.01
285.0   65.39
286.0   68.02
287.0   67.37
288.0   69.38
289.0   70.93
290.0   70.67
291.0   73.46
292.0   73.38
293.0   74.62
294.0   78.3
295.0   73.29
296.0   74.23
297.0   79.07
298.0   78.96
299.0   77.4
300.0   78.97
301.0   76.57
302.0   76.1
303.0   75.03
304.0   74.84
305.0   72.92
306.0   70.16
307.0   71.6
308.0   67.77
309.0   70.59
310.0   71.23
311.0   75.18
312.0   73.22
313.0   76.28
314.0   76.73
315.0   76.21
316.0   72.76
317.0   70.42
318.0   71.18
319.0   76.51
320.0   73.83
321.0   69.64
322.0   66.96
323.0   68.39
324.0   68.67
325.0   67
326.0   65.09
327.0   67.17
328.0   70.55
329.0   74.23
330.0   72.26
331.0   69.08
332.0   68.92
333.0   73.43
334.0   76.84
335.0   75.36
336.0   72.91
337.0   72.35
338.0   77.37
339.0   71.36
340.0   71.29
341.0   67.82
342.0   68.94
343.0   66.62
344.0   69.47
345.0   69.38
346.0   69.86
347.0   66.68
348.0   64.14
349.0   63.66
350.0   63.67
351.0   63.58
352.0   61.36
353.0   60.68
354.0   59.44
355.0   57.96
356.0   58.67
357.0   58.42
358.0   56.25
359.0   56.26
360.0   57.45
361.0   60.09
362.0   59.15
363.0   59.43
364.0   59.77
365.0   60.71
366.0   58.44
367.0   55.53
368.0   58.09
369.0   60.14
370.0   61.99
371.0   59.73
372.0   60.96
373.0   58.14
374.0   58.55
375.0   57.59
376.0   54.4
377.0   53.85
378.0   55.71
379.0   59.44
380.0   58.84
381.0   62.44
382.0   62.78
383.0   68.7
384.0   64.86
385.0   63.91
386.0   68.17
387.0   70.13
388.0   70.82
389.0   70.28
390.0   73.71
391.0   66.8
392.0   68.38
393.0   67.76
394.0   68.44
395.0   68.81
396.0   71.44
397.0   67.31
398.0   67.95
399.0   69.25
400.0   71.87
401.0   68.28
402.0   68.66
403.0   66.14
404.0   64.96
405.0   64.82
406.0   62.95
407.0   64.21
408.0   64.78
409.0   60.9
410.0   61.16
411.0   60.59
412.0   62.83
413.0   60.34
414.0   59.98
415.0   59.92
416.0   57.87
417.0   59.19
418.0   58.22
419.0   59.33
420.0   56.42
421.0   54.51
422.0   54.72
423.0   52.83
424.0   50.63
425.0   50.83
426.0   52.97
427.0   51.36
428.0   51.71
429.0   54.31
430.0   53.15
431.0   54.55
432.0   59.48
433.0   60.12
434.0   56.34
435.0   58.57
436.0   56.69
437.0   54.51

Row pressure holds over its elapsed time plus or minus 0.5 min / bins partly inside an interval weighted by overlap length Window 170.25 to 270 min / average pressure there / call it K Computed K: 55.6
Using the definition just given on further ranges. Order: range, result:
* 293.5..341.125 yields 72.9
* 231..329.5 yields 62.7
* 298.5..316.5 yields 74.1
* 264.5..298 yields 62.7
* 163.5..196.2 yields 60.5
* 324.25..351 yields 69.7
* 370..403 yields 64.9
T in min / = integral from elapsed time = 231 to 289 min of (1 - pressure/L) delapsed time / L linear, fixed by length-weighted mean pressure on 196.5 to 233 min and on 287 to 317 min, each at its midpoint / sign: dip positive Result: 8.2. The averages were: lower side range 54.7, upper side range 74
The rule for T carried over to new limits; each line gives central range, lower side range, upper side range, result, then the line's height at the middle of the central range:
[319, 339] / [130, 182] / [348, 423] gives -2.9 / 62.2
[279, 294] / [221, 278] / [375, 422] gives -3.0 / 56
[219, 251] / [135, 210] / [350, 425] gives 3.9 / 61.3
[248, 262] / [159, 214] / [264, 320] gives 2.6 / 64.4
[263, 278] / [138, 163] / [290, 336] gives 3.5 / 70.5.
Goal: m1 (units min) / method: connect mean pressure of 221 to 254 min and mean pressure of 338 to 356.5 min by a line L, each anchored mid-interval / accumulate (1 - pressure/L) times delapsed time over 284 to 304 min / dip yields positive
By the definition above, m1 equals -4.62 min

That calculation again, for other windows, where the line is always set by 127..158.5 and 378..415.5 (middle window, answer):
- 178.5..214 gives 2.8 min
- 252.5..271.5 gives 3.2 min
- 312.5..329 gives -1.7 min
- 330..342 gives -1.4 min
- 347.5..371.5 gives 1.9 min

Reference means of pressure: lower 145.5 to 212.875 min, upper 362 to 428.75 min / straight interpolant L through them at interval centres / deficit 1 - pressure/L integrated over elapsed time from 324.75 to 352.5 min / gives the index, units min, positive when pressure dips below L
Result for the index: -3.6 min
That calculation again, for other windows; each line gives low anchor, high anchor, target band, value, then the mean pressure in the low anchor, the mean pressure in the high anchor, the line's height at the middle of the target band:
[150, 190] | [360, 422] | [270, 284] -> 1.2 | 62.1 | 62.7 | 62.4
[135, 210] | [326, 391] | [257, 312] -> -1.0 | 61.1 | 64.4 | 63.1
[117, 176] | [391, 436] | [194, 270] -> 9.4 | 62.2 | 60.9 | 61.8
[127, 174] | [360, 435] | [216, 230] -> 2.0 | 62.2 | 61.2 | 61.9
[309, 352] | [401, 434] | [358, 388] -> 2.0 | 70.5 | 58.7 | 64.7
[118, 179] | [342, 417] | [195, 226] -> 3.6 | 62.3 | 63.1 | 62.5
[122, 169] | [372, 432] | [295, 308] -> -2.8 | 62.1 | 61.7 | 61.9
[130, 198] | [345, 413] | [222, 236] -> 2.0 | 61.4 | 63.1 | 61.9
